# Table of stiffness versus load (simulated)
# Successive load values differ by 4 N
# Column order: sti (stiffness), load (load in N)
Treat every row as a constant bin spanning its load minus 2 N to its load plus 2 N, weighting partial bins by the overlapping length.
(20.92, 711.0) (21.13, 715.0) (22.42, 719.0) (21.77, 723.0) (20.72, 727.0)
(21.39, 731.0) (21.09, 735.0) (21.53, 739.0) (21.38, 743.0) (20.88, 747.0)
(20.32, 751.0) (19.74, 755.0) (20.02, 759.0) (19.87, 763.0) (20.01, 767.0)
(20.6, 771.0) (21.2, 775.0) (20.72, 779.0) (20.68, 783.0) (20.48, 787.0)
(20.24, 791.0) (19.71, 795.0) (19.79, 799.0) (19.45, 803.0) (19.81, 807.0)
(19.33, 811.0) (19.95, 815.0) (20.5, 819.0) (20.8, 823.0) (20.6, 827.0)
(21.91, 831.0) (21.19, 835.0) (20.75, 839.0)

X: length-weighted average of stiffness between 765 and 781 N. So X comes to 20.6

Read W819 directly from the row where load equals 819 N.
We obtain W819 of 20.5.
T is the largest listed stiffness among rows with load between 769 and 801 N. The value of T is 21.2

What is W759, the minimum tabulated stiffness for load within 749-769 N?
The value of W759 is 19.74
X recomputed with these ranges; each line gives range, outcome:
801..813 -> 19.5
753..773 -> 20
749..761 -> 20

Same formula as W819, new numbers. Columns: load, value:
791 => 20.24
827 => 20.6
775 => 21.2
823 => 20.8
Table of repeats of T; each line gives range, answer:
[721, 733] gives 21.77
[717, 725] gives 22.42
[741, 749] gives 21.38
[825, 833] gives 21.91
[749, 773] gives 20.6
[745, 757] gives 20.88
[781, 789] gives 20.68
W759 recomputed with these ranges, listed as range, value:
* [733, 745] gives 21.09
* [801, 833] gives 19.33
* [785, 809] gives 19.45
